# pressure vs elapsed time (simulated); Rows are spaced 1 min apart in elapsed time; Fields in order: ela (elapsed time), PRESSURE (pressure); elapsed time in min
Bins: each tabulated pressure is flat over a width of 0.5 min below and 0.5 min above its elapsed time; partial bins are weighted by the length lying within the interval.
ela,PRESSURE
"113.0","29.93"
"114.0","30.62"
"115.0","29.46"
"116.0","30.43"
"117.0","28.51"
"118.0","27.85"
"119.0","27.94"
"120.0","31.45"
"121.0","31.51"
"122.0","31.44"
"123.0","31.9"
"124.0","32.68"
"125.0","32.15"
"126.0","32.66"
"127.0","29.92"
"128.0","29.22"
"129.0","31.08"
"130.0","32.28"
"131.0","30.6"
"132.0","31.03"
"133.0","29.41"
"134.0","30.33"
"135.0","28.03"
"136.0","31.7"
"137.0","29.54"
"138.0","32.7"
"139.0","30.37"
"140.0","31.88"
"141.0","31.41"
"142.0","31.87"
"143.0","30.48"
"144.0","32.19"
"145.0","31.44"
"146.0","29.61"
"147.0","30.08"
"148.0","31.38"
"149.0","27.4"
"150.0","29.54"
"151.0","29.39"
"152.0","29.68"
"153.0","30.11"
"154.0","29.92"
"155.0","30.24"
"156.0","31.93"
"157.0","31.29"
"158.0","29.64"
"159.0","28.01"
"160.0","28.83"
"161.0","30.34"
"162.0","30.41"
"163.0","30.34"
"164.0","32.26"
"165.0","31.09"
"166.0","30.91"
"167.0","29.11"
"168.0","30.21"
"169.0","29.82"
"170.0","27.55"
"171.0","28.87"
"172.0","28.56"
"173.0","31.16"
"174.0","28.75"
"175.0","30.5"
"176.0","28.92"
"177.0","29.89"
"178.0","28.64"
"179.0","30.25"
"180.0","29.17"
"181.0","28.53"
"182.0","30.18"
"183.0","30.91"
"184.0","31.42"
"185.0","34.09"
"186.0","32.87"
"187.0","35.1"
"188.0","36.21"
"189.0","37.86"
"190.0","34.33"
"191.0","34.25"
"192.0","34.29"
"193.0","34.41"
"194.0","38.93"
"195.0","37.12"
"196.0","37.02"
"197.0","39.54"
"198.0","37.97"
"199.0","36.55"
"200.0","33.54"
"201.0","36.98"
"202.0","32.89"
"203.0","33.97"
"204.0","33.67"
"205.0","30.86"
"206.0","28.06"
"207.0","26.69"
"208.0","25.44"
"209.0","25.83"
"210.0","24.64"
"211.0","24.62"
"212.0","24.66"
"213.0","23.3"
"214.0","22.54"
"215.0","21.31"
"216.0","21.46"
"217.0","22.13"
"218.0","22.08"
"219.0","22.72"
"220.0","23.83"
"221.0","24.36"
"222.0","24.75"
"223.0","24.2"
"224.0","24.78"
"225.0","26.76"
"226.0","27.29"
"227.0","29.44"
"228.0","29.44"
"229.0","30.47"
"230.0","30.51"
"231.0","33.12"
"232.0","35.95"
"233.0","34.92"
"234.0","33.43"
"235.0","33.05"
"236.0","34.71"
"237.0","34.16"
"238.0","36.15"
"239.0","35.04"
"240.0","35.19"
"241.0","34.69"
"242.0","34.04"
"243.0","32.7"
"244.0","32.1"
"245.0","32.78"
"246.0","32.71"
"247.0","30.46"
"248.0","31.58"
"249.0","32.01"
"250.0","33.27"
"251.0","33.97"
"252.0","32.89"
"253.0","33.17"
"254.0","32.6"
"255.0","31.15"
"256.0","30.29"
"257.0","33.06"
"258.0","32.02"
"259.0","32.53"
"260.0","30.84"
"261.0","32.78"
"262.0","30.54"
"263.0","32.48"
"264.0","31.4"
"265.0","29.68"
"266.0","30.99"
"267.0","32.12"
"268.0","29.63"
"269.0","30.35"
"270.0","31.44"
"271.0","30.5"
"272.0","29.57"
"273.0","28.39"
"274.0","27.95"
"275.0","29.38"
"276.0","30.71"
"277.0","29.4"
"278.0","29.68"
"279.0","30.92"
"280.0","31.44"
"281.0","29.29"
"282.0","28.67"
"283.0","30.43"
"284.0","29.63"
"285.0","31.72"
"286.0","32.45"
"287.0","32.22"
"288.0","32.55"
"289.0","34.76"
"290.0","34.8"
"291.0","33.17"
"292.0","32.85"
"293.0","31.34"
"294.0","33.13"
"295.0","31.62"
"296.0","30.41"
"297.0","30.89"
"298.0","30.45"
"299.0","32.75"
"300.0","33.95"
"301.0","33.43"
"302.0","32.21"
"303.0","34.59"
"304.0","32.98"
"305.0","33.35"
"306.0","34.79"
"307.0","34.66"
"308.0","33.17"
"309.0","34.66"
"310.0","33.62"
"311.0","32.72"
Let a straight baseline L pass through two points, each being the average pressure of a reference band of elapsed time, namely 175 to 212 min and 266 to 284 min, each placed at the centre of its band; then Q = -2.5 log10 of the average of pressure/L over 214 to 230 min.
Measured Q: 0.25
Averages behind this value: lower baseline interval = 32.2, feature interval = 25.1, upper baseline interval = 30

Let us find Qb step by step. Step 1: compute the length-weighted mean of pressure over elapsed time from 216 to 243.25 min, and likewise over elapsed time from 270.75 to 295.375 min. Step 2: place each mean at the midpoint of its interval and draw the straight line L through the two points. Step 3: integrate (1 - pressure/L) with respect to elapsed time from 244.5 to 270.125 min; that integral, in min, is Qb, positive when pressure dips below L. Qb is -1.1 min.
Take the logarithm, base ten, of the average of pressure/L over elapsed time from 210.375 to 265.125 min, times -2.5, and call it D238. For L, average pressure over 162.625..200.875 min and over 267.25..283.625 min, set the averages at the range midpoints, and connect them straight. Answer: 0.03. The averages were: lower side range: 32.4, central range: 30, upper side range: 29.9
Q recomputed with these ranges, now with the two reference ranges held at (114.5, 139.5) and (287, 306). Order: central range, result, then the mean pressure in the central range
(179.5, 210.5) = -0.05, 33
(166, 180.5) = 0.06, 29.4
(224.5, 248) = -0.02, 32.5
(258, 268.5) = 0.03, 31.3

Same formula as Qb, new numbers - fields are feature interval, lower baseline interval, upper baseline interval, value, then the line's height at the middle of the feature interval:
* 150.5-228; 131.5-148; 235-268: 4.1 min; 31.6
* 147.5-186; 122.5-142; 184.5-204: 4.1 min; 33.6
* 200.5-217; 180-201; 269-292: 3.3 min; 33.9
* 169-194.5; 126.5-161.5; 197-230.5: -2.6 min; 28.9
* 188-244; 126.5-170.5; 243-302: 0.6 min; 31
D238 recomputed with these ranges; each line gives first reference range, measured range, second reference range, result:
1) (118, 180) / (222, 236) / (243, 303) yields 0.032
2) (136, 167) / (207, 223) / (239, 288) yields 0.293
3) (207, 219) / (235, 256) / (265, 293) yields -0.218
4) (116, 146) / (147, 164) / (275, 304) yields 0.034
